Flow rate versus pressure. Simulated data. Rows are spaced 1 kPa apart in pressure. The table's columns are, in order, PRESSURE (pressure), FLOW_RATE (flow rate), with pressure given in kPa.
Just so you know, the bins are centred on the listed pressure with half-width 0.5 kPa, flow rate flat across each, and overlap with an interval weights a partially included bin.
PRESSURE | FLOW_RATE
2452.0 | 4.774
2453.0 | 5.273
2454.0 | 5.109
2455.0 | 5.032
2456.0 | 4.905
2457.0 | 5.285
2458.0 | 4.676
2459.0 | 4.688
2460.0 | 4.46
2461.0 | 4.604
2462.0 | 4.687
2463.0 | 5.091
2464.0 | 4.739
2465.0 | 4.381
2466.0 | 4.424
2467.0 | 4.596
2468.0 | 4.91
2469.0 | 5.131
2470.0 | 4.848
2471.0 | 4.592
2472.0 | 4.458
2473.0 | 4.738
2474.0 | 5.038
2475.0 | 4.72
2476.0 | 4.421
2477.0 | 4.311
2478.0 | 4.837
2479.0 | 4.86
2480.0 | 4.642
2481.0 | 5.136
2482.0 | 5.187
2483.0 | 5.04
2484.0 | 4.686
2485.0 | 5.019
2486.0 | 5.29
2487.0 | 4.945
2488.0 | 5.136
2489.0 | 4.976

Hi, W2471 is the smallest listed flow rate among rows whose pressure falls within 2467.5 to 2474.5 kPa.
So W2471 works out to 4.458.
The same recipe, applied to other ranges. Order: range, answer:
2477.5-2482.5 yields 4.642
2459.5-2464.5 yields 4.46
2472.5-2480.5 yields 4.311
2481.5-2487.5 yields 4.686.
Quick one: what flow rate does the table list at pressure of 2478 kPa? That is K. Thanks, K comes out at 4.837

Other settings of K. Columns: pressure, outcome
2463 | 5.091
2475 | 4.72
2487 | 4.945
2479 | 4.86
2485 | 5.019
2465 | 4.381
